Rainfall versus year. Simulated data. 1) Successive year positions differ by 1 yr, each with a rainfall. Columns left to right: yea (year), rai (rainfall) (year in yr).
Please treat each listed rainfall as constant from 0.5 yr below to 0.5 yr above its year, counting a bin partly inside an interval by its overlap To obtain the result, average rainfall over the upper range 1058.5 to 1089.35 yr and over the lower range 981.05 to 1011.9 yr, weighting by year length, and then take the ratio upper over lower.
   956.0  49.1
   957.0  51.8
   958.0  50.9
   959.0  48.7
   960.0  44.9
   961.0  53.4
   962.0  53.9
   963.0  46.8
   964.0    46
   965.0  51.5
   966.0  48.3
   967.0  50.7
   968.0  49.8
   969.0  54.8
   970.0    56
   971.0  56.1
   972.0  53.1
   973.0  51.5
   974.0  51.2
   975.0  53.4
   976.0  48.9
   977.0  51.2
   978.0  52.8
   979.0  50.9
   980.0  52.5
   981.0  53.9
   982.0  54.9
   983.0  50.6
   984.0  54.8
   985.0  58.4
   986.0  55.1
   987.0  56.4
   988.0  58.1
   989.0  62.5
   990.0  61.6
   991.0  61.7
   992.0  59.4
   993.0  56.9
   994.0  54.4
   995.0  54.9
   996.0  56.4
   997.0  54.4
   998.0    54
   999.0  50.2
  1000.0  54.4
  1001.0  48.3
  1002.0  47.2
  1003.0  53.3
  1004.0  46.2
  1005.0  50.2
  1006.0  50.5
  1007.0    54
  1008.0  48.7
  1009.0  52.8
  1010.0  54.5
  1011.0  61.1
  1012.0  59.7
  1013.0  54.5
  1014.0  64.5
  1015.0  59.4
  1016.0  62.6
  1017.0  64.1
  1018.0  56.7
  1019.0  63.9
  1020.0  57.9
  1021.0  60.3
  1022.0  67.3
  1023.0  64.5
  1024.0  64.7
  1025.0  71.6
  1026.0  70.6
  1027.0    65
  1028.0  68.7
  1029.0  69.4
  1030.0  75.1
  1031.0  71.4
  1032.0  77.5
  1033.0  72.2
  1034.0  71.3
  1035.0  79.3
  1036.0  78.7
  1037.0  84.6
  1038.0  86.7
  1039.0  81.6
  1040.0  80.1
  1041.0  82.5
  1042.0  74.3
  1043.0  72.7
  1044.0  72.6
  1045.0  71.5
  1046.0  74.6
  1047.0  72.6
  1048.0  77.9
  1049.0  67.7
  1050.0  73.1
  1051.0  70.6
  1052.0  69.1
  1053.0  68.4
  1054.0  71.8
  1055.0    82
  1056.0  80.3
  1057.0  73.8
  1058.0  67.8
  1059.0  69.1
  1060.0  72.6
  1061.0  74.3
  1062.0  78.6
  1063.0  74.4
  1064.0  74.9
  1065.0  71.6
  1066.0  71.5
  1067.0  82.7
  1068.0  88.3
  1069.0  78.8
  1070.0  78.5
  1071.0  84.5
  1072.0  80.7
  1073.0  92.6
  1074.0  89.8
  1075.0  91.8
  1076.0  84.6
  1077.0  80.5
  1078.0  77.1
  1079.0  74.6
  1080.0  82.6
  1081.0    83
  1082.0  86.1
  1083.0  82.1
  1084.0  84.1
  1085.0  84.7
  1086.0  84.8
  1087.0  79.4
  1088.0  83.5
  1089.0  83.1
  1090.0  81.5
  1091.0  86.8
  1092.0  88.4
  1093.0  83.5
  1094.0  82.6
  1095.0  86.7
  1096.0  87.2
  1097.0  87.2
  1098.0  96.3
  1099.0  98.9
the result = 1.5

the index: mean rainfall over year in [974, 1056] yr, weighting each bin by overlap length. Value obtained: 63.1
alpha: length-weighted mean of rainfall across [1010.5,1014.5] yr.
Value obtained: 59.9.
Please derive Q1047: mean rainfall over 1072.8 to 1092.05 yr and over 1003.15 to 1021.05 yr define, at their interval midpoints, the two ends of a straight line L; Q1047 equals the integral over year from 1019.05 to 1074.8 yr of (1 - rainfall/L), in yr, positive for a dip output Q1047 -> -3.8 yr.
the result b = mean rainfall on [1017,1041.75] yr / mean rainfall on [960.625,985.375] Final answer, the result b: 1.37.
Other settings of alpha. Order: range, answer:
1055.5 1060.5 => 72.7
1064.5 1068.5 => 78.5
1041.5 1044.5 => 73.2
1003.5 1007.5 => 50.2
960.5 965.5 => 50.3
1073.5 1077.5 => 86.7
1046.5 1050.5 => 72.8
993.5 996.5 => 55.2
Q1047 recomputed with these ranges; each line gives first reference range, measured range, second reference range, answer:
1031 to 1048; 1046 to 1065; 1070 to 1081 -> 1.6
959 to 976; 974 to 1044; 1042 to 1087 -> 1.6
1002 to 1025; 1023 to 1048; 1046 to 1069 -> -3.2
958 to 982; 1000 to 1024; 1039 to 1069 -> 2.4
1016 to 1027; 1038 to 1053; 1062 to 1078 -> -0.4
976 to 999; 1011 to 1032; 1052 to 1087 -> 0.2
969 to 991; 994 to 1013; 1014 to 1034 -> 2.5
